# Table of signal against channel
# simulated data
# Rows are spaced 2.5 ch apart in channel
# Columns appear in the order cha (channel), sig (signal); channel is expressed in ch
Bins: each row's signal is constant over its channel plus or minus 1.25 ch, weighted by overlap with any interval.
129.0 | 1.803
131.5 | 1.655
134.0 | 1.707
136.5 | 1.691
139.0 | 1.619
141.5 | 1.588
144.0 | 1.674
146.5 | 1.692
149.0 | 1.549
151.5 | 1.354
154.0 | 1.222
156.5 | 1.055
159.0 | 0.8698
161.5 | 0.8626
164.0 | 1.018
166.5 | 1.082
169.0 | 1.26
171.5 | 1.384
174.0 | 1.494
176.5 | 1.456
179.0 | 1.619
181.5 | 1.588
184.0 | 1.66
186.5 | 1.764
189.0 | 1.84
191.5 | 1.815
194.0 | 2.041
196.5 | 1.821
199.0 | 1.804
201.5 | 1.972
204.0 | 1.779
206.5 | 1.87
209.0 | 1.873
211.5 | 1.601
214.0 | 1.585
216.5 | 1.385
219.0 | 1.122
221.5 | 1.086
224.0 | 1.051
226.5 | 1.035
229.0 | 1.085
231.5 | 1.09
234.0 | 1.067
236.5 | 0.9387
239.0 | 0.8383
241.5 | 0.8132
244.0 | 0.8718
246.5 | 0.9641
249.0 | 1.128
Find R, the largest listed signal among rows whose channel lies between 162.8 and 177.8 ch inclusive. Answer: 1.494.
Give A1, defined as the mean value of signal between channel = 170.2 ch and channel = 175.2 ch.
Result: 1.44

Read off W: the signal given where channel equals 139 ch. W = 1.619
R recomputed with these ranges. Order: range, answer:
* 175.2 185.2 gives 1.66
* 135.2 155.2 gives 1.692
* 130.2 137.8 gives 1.707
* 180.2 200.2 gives 2.041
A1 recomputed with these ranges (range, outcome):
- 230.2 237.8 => 1.03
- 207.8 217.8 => 1.61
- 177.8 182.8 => 1.6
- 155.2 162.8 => 0.932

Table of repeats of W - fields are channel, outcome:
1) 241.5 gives 0.8132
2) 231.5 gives 1.09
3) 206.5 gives 1.87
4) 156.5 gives 1.055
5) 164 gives 1.018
